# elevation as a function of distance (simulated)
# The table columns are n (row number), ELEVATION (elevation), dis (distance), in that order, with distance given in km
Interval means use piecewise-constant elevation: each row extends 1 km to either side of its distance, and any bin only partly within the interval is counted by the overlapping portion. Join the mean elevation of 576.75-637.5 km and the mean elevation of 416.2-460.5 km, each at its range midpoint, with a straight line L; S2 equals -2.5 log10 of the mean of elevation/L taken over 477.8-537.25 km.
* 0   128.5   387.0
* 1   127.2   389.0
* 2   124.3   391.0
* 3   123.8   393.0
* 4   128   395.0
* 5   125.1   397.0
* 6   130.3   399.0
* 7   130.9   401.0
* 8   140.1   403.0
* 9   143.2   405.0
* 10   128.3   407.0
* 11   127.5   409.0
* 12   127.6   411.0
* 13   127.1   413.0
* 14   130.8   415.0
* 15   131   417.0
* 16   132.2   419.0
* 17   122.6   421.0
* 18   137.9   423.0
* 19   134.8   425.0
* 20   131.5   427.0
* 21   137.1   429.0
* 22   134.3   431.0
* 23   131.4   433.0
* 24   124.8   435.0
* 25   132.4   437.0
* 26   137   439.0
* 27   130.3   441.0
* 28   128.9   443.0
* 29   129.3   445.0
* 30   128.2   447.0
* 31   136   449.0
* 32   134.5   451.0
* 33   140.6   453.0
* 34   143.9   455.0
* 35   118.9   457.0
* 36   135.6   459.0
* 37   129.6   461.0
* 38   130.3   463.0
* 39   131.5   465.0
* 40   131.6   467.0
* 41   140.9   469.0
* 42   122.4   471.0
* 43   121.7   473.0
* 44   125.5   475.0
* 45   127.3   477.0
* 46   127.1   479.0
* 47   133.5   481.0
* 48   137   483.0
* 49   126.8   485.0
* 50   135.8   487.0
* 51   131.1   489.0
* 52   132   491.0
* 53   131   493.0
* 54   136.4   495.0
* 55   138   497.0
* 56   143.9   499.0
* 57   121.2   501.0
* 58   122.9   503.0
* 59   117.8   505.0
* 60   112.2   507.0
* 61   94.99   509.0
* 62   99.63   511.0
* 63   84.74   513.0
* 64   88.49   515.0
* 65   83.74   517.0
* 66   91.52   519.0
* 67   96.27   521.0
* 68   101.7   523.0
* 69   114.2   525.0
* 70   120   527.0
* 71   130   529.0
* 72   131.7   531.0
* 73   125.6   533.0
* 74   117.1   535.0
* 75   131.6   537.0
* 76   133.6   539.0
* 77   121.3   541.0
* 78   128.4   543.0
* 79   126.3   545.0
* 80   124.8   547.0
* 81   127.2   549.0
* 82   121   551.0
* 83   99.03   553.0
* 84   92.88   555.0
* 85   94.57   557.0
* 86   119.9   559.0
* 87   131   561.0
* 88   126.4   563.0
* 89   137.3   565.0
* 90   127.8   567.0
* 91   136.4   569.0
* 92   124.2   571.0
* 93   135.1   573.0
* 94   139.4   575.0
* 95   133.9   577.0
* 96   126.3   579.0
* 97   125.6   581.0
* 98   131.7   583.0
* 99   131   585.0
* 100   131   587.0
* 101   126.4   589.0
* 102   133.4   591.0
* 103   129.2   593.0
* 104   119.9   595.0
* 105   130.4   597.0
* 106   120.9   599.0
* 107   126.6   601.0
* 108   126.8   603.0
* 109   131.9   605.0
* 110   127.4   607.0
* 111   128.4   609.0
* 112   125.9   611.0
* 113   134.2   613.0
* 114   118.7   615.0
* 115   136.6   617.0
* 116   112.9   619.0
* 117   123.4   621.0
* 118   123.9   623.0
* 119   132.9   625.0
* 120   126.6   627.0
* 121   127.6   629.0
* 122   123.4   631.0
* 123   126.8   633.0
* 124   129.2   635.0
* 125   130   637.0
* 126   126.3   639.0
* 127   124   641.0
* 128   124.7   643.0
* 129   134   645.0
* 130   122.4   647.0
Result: 0.104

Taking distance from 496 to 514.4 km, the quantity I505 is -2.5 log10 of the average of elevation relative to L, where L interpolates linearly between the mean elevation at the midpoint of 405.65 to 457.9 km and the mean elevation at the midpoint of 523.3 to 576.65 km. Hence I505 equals 0.11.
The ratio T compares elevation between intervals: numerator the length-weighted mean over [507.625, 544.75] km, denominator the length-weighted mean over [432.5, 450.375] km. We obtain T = 0.8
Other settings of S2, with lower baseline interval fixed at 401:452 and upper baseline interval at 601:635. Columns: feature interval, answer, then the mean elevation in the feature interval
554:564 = 0.139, 113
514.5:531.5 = 0.214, 106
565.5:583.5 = -0.028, 131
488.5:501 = -0.036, 134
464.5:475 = 0.014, 129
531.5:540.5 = 0.018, 127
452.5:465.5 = -0.013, 133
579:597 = -0.008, 129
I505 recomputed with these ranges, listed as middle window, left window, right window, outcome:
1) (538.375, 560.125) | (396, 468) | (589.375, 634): 0.10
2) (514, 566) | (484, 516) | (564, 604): 0.08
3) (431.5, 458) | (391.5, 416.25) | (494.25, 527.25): -0.08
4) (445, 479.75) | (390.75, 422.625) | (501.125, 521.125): -0.15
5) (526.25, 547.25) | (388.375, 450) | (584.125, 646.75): 0.02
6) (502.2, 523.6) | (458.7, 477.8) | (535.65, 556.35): 0.24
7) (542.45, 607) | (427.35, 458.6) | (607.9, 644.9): 0.02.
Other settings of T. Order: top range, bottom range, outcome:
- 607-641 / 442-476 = 0.97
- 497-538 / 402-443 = 0.85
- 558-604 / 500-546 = 1.14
